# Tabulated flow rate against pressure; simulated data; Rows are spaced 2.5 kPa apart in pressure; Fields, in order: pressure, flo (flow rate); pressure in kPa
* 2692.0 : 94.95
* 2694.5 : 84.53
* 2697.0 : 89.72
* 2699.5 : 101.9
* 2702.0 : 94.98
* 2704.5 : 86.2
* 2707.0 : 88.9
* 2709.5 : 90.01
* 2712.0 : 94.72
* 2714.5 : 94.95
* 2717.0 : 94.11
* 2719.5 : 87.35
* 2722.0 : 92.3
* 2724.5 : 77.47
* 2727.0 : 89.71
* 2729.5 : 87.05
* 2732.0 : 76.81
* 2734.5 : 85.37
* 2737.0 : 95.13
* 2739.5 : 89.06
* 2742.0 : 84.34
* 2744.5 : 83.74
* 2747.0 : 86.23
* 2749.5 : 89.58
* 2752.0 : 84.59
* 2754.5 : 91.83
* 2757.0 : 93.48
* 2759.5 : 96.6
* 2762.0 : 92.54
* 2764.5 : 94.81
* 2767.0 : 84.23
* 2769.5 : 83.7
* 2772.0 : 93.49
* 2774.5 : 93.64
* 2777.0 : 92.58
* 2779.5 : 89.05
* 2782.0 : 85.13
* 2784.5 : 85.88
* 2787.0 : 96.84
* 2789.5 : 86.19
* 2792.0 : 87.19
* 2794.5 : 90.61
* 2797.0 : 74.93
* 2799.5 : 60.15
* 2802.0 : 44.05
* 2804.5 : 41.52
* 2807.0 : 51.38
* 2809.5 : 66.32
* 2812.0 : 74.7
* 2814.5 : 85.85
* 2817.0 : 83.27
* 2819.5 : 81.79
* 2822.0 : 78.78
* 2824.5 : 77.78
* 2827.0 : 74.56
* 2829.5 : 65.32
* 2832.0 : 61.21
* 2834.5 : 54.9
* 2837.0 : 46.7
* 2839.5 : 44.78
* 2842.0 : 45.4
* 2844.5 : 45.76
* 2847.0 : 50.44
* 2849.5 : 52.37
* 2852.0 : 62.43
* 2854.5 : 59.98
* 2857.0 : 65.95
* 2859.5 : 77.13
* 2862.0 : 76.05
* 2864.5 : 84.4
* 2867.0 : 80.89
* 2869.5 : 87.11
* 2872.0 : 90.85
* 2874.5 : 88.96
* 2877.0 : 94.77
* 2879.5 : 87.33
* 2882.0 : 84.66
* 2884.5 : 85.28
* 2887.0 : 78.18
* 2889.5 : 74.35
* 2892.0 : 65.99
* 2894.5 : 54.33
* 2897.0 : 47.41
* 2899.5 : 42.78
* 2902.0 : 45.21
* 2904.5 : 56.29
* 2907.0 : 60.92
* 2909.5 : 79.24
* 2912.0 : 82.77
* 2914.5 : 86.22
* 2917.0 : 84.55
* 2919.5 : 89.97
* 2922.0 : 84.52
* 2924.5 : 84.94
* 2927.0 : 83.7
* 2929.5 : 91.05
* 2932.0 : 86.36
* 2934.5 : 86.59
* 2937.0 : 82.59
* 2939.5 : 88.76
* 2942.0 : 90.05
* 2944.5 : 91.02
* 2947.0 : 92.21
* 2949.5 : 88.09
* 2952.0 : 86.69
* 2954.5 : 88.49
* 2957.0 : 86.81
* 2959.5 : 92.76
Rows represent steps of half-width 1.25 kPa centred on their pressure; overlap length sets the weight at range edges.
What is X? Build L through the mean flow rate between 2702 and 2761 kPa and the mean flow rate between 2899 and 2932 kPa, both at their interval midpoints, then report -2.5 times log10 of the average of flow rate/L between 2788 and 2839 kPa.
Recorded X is 0.20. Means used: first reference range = 88.8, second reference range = 75.9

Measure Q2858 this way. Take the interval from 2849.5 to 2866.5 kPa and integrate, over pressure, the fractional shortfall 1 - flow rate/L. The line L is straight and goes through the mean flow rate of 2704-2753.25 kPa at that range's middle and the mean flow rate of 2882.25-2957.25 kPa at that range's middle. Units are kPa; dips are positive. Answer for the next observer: 2.3 kPa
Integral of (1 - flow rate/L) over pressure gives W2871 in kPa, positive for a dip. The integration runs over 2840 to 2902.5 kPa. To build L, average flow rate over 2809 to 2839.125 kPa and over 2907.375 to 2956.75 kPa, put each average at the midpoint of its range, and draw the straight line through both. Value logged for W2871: 6.61 kPa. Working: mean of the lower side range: 70.3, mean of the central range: 69.1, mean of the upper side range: 86.3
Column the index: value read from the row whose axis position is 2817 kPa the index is 83.27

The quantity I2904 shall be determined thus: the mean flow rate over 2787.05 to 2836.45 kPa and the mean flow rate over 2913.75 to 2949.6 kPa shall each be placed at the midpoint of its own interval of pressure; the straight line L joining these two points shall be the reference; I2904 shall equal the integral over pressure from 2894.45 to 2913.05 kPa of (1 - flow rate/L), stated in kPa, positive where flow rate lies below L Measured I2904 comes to 5.6 kPa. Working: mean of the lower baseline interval 70.9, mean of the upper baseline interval 87.4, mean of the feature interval 58.6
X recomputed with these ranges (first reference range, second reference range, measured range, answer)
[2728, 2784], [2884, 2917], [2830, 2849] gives 0.44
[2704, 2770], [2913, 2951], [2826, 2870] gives 0.37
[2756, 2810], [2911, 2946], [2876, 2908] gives 0.26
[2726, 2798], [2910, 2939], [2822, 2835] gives 0.26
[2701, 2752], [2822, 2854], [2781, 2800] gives -0.19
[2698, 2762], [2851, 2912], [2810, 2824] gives 0.00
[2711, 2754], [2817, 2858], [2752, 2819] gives -0.10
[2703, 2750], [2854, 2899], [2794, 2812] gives 0.32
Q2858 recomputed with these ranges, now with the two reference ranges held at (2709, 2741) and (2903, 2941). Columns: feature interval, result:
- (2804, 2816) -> 2.8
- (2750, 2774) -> -0.9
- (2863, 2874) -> -0.3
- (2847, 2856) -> 2.9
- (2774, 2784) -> -0.3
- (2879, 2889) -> 0.0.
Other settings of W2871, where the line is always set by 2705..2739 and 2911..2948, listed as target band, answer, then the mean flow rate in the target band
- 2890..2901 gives 4.20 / 53.9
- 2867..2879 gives -0.24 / 89.2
